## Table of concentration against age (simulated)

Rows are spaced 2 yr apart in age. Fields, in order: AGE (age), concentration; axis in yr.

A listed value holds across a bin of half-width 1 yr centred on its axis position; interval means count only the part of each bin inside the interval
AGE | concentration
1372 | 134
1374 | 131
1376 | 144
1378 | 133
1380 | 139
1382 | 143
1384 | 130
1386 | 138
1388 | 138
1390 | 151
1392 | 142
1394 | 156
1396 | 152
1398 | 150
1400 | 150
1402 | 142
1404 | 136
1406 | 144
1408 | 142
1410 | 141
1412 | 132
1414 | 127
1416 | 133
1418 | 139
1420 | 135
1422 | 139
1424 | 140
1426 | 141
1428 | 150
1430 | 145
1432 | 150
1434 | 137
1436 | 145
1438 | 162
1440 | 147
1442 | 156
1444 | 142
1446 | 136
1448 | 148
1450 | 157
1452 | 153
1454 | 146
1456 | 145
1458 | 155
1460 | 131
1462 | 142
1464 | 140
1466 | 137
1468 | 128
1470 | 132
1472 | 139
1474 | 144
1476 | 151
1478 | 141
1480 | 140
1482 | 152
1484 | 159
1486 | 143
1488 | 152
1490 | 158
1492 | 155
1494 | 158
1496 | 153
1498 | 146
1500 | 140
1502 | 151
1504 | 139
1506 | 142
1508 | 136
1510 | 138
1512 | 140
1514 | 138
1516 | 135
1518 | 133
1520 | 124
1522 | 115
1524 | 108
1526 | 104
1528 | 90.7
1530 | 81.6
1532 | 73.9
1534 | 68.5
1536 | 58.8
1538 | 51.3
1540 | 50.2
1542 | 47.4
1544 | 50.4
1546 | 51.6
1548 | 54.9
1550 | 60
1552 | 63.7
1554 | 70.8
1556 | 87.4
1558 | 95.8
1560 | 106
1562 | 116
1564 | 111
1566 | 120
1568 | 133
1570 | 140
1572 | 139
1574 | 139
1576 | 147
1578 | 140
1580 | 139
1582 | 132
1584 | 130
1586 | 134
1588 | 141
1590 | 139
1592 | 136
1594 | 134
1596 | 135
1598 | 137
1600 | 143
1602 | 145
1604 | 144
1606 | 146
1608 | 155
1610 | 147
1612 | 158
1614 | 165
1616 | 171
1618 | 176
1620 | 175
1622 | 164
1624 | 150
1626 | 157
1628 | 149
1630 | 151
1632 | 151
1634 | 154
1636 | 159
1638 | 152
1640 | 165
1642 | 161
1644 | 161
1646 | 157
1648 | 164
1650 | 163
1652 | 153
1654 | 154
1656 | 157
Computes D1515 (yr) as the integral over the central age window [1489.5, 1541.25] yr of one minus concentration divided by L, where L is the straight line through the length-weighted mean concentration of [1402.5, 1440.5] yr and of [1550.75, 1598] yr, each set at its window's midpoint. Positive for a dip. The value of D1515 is 4.9 yr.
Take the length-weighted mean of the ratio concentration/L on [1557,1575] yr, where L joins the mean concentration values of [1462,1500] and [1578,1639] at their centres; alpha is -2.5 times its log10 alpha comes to 0.21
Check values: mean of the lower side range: 146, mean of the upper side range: 149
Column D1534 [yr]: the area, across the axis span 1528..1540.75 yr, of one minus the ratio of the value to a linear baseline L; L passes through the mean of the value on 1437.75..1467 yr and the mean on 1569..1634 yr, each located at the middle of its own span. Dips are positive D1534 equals 6.98 yr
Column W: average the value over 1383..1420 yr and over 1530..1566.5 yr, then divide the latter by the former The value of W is 0.52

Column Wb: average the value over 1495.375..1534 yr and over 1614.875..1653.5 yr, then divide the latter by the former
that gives 1.29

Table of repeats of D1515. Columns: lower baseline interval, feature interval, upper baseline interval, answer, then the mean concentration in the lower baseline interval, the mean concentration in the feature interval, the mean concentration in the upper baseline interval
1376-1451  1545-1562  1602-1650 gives 8.5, 143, 76.3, 158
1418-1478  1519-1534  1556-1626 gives 4.7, 144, 97.5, 140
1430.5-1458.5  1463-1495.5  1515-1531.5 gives -3.6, 148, 146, 110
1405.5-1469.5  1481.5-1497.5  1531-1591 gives -3.7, 143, 154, 99.7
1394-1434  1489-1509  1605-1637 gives 0.1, 142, 148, 158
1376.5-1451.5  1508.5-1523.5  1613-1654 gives 1.9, 143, 131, 160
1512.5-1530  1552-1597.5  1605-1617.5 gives 5.6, 117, 124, 158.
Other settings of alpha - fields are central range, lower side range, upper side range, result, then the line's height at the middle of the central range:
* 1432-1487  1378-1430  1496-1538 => -0.122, 129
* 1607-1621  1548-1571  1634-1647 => -0.178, 139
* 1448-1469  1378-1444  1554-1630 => -0.014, 142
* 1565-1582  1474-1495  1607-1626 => 0.158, 158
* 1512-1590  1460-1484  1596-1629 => 0.398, 149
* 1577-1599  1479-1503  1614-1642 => 0.156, 157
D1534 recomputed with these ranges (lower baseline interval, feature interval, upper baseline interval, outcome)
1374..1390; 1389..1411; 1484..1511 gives -1.0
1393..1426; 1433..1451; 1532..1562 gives -3.5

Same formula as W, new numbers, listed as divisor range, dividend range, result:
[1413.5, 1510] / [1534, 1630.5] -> 0.84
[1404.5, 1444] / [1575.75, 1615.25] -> 1.00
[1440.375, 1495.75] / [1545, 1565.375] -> 0.56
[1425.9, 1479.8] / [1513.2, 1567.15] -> 0.61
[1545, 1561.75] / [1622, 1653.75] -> 2.07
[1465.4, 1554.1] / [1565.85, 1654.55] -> 1.29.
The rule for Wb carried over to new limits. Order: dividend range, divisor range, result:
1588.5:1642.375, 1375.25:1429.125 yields 1.08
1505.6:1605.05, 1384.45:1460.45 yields 0.77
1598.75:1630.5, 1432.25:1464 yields 1.06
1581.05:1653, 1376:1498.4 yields 1.05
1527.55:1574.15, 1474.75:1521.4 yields 0.59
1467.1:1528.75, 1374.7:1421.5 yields 0.98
